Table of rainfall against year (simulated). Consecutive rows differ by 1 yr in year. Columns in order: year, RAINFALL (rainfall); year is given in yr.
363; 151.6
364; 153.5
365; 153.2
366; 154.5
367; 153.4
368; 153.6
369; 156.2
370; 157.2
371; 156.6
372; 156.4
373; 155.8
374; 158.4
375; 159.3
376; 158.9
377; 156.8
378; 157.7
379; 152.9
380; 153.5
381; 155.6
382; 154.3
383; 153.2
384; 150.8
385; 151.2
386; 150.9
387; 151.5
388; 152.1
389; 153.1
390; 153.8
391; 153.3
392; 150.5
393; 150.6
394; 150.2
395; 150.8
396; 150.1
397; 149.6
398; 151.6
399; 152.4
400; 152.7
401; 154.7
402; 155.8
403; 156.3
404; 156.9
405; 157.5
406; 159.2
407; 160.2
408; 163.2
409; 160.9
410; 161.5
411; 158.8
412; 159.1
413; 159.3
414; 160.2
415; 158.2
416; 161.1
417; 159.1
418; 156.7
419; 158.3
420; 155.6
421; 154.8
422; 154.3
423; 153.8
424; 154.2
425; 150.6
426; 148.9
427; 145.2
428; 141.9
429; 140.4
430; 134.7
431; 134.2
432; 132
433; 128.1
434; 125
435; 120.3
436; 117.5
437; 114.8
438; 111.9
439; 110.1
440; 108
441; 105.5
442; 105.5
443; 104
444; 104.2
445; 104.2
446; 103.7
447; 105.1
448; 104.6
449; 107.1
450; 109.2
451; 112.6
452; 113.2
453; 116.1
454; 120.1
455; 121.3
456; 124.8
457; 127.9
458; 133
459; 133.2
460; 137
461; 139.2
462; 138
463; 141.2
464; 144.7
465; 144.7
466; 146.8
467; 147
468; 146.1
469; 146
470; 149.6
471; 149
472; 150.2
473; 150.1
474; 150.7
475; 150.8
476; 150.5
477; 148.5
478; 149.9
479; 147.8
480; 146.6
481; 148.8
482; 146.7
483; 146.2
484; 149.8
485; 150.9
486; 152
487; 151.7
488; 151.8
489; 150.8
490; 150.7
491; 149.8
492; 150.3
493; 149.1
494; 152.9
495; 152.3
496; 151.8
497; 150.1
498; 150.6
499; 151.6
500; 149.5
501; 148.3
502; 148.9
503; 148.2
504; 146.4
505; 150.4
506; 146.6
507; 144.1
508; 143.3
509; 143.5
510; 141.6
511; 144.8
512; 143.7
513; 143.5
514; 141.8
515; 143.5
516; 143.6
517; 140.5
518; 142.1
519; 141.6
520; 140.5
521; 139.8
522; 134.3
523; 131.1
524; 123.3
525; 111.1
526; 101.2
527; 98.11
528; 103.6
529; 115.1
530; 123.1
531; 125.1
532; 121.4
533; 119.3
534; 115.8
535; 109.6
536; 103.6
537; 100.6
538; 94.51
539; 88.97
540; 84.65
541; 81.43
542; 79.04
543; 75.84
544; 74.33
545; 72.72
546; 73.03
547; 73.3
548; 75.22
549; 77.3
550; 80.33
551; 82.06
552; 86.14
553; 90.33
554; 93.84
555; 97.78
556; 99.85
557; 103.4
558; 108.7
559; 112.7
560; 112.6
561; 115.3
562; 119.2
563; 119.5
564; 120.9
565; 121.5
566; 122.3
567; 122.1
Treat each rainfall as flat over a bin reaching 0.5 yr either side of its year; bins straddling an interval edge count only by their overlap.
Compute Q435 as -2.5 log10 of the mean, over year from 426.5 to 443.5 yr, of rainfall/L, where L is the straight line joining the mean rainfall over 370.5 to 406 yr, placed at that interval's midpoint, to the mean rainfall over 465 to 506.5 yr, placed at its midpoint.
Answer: 0.23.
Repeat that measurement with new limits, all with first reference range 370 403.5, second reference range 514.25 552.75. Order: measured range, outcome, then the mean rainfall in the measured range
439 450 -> 0.27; 106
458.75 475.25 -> -0.14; 145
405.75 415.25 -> -0.10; 160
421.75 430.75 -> -0.04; 147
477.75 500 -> -0.24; 150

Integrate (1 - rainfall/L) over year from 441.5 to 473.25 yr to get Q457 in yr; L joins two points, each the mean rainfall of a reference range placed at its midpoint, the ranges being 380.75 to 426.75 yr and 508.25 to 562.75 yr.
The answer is 2.08 yr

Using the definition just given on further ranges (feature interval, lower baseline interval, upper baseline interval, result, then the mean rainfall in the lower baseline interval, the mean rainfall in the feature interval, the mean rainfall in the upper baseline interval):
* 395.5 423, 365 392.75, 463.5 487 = -0.8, 154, 157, 148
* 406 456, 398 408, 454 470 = 4.8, 156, 134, 138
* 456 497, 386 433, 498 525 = -0.2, 153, 147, 142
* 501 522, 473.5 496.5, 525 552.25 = -3.7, 150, 144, 94.3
